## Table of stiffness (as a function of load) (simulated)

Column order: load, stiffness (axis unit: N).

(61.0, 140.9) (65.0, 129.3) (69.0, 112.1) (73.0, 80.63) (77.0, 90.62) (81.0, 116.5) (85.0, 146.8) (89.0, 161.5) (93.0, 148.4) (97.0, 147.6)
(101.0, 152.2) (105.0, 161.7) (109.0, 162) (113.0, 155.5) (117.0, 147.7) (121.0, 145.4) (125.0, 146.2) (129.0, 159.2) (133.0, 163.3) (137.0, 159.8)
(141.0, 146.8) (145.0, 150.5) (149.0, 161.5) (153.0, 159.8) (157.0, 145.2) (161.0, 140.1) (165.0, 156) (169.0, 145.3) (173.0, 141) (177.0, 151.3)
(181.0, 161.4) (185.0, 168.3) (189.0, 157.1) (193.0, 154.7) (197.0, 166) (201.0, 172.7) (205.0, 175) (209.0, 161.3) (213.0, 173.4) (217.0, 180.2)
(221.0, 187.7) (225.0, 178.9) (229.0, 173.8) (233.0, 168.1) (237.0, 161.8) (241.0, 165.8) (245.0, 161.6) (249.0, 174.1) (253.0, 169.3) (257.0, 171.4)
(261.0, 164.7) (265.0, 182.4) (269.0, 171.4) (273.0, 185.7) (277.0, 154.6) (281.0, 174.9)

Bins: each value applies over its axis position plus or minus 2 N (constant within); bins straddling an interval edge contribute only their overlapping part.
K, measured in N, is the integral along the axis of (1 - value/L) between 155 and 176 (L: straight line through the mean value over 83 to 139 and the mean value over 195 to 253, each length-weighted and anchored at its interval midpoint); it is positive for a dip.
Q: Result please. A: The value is 2.2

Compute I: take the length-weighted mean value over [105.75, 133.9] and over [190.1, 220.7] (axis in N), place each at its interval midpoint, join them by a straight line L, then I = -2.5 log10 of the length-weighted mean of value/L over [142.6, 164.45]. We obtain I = 0.060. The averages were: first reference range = 154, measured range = 152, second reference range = 170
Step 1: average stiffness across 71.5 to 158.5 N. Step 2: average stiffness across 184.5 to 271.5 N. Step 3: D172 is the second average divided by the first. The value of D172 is 1.2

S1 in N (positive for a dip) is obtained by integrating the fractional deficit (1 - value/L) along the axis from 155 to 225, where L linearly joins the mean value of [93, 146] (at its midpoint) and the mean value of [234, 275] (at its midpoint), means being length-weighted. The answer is 0.5 N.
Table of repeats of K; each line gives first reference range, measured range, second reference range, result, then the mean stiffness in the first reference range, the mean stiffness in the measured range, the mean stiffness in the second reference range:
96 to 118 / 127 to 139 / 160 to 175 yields -0.8 N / 155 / 161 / 146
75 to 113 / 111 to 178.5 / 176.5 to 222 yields 1.5 N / 144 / 151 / 168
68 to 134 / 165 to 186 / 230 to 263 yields 0.2 N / 141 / 153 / 167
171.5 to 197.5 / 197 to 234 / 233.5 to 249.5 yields -2.9 N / 157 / 174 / 165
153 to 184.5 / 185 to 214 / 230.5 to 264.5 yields -1.6 N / 150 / 166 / 168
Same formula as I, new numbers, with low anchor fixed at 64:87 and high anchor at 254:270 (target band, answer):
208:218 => -0.10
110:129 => -0.19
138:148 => -0.13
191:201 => -0.08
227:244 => -0.02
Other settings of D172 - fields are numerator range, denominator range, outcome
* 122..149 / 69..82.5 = 1.58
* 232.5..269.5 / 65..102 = 1.32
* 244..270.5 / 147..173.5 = 1.14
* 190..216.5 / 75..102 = 1.22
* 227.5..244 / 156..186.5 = 1.10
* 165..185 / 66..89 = 1.33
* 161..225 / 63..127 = 1.18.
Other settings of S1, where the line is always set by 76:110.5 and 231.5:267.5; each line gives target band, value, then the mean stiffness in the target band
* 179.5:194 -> -0.16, 161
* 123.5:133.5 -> -0.39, 156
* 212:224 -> -1.24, 181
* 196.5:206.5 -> -0.65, 172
